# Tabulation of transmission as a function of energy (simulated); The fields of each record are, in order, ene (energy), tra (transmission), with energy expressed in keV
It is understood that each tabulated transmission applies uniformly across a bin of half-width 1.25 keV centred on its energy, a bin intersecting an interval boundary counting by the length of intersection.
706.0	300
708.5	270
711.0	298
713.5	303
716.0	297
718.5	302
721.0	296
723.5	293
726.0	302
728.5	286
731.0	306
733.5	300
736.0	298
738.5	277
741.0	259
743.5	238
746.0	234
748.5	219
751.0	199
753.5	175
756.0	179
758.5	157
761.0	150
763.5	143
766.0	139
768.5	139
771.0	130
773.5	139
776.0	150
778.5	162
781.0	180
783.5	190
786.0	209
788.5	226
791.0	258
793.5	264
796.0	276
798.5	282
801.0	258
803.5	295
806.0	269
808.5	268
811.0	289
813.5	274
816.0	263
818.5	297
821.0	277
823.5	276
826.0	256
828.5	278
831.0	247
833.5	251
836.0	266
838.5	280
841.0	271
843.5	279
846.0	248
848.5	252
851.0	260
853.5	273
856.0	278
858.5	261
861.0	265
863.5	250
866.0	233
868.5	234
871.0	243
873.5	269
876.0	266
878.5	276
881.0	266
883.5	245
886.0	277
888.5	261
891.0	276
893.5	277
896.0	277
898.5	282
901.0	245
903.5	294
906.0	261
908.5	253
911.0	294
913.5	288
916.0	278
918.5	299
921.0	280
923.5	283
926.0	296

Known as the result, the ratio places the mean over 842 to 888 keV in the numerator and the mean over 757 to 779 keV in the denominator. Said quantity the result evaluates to 1.79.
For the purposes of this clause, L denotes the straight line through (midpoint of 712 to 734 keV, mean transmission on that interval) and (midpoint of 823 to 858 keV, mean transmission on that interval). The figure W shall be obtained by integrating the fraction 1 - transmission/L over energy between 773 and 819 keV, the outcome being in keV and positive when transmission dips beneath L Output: 6.1 keV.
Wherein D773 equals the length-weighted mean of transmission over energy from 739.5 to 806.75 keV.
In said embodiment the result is 204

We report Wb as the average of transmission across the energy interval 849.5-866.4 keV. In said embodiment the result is 261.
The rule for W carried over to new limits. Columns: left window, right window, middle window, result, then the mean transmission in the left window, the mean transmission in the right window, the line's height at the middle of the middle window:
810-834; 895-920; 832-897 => 2.7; 271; 277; 274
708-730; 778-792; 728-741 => -0.8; 295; 205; 274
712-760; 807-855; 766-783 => 7.2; 259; 269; 263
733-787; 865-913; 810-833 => -4.6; 192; 265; 227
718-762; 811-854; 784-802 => 0.6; 248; 268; 259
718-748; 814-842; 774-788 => 4.9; 281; 269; 275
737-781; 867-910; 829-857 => -3.4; 182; 265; 236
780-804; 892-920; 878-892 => 0.2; 243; 277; 271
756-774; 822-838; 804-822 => -3.5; 145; 263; 232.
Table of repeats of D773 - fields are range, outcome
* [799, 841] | 272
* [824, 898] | 263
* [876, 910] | 269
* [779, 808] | 244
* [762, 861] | 240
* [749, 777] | 156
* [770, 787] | 166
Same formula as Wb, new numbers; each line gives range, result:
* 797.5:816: 275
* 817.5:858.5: 268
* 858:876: 251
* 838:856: 266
